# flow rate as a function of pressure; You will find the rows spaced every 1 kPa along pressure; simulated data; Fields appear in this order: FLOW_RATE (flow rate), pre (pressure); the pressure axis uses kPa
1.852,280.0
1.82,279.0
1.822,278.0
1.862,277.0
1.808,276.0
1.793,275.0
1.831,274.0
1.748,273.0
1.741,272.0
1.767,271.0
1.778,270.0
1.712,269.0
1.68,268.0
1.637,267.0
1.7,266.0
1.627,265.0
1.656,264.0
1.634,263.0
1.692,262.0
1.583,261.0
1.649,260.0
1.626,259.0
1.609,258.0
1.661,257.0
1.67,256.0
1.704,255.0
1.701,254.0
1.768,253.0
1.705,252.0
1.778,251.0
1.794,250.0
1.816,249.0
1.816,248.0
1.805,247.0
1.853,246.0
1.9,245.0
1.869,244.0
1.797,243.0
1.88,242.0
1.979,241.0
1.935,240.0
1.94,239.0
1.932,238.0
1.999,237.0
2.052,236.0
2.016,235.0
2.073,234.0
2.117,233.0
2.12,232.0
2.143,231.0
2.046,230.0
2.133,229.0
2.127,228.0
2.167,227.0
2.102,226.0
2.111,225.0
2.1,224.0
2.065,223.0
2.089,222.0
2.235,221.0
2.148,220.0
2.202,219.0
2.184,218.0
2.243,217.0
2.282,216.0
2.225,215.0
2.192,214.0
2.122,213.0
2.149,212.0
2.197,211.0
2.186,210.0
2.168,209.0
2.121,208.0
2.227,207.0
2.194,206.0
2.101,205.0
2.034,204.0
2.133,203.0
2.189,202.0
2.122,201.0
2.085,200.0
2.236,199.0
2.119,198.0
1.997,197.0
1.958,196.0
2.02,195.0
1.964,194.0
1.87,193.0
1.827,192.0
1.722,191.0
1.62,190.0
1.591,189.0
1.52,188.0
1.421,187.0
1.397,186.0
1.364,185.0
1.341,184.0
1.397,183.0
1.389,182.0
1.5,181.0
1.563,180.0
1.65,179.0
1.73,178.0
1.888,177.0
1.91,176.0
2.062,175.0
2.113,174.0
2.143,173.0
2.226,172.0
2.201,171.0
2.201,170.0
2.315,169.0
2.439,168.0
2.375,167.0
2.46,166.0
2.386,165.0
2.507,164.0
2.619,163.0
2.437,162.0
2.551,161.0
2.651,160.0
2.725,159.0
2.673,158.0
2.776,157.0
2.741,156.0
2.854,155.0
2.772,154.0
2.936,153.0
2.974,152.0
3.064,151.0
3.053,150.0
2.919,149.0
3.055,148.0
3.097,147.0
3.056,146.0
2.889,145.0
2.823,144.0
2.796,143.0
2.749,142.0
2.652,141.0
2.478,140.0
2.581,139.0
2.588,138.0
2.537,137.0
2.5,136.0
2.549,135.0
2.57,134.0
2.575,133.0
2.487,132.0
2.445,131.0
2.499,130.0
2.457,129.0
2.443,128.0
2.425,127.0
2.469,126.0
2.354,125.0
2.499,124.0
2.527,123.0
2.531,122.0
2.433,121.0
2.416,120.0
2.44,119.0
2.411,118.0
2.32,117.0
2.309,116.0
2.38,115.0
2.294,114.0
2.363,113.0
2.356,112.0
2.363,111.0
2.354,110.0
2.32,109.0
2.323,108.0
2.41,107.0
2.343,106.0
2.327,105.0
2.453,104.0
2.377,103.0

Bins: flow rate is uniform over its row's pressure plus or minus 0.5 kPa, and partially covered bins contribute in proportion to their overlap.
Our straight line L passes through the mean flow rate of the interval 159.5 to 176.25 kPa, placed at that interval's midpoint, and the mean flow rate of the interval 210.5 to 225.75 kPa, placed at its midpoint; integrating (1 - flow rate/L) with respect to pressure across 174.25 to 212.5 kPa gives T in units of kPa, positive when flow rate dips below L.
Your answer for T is 6.4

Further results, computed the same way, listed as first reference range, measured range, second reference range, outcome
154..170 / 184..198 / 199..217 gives 3.6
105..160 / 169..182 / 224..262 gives 2.2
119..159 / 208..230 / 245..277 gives -1.2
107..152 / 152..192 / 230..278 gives 3.6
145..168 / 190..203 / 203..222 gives 1.9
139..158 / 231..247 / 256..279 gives 0.2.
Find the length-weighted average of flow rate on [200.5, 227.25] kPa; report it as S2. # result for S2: 2.16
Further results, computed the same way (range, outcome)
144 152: 3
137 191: 2.32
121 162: 2.68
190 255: 2.03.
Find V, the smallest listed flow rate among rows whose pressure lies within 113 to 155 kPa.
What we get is 2.294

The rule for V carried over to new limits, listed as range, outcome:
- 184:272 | 1.341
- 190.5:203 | 1.722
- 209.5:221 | 2.122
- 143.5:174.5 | 2.113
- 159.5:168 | 2.375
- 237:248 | 1.797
